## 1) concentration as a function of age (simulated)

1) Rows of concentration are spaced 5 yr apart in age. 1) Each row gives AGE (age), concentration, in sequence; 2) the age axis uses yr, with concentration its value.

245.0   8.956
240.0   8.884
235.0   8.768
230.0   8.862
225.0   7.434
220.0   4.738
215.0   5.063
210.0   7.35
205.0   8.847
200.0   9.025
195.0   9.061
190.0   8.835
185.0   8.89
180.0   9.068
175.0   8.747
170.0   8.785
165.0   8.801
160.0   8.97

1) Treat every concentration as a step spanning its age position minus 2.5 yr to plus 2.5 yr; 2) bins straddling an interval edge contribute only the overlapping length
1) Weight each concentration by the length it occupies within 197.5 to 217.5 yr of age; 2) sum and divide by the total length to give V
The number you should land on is 7.57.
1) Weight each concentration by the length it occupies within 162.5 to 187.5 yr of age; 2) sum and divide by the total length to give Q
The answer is 8.86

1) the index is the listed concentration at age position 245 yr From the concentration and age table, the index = 8.956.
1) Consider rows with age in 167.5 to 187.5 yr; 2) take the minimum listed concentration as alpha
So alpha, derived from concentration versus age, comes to 8.747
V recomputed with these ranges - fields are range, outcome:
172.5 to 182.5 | 8.91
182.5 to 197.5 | 8.93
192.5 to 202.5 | 9.04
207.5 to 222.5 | 5.72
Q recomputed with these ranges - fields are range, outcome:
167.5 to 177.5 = 8.77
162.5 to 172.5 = 8.79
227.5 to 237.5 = 8.82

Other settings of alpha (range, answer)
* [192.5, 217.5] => 5.063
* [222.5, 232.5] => 7.434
